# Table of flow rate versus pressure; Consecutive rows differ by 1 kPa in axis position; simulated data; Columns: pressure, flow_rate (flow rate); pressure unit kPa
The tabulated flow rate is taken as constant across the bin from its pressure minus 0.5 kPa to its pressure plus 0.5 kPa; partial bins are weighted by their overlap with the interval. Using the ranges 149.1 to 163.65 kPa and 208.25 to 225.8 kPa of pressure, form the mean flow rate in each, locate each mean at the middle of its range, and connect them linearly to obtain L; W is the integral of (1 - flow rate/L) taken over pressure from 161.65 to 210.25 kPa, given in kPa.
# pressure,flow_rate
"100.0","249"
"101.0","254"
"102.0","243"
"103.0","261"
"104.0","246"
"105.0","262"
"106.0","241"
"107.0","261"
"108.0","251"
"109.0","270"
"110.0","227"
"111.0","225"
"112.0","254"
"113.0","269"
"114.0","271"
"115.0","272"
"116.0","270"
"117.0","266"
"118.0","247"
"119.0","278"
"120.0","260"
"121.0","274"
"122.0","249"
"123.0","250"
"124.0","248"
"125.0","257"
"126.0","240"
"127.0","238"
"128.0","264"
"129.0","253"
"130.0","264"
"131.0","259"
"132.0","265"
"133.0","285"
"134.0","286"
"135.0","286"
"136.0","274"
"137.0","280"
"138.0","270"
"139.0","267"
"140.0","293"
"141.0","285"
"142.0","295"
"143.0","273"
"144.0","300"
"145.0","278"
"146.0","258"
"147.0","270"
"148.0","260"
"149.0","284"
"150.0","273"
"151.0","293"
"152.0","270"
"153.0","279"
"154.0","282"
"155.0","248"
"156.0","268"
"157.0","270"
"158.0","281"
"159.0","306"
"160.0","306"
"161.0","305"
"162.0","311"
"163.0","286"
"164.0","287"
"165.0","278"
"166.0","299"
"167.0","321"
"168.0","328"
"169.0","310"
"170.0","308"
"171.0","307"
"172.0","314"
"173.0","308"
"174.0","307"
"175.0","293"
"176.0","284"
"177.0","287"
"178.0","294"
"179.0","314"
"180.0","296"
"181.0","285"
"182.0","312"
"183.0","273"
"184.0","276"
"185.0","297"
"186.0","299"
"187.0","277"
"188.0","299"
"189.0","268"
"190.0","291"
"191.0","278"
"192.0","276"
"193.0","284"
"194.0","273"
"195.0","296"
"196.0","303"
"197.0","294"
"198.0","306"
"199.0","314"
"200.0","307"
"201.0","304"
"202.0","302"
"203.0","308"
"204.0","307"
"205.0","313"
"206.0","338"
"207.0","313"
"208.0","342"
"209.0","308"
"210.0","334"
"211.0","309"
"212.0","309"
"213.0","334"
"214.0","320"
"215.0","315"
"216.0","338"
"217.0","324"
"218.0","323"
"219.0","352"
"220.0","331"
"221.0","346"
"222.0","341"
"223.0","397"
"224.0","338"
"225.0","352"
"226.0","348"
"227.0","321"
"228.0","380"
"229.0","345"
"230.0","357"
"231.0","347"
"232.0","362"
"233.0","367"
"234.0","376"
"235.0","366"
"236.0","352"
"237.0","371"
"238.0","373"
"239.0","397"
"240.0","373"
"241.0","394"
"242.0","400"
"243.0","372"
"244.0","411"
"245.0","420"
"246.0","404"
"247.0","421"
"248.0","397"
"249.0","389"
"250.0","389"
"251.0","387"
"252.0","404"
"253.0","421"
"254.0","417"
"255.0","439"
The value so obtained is 1.3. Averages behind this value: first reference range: 284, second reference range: 334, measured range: 300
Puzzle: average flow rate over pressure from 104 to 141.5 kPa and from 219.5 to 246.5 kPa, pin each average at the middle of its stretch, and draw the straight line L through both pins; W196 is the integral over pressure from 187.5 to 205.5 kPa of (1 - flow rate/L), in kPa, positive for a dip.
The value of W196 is 2.0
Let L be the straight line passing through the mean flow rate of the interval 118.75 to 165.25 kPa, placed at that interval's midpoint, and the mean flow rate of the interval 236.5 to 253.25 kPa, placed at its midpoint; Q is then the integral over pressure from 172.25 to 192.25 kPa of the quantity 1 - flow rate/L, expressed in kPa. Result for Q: 1.9 kPa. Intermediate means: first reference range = 274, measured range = 291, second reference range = 395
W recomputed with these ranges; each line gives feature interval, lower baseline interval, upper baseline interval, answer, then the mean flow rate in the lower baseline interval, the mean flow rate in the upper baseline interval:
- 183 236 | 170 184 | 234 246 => 3.4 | 298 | 385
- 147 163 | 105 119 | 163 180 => 0.4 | 257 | 302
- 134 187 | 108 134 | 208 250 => 1.1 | 259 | 359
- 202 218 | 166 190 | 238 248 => 1.2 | 298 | 398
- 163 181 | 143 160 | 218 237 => -0.2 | 277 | 354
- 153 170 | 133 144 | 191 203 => -0.3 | 282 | 296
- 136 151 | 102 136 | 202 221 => -0.1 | 259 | 323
